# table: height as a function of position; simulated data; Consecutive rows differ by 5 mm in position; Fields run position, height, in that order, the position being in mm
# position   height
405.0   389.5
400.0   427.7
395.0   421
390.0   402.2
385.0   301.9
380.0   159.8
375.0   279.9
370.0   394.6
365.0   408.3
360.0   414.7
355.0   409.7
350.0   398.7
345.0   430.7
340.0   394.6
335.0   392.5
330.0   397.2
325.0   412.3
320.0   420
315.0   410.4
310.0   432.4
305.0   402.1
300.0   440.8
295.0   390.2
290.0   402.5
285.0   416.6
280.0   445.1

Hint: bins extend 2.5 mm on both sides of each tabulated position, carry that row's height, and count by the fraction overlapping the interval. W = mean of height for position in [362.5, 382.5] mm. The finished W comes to 311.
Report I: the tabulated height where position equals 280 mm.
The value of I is 445.1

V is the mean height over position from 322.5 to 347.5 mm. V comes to 405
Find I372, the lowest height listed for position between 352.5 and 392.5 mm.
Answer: 159.8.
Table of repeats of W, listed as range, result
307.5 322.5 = 421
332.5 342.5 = 394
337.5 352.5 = 408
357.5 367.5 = 412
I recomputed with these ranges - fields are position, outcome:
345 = 430.7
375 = 279.9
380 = 159.8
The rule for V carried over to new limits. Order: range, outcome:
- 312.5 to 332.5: 410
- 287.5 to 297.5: 396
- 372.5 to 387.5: 247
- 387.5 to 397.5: 412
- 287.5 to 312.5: 414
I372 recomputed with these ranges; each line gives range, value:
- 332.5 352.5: 392.5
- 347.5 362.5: 398.7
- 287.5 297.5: 390.2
